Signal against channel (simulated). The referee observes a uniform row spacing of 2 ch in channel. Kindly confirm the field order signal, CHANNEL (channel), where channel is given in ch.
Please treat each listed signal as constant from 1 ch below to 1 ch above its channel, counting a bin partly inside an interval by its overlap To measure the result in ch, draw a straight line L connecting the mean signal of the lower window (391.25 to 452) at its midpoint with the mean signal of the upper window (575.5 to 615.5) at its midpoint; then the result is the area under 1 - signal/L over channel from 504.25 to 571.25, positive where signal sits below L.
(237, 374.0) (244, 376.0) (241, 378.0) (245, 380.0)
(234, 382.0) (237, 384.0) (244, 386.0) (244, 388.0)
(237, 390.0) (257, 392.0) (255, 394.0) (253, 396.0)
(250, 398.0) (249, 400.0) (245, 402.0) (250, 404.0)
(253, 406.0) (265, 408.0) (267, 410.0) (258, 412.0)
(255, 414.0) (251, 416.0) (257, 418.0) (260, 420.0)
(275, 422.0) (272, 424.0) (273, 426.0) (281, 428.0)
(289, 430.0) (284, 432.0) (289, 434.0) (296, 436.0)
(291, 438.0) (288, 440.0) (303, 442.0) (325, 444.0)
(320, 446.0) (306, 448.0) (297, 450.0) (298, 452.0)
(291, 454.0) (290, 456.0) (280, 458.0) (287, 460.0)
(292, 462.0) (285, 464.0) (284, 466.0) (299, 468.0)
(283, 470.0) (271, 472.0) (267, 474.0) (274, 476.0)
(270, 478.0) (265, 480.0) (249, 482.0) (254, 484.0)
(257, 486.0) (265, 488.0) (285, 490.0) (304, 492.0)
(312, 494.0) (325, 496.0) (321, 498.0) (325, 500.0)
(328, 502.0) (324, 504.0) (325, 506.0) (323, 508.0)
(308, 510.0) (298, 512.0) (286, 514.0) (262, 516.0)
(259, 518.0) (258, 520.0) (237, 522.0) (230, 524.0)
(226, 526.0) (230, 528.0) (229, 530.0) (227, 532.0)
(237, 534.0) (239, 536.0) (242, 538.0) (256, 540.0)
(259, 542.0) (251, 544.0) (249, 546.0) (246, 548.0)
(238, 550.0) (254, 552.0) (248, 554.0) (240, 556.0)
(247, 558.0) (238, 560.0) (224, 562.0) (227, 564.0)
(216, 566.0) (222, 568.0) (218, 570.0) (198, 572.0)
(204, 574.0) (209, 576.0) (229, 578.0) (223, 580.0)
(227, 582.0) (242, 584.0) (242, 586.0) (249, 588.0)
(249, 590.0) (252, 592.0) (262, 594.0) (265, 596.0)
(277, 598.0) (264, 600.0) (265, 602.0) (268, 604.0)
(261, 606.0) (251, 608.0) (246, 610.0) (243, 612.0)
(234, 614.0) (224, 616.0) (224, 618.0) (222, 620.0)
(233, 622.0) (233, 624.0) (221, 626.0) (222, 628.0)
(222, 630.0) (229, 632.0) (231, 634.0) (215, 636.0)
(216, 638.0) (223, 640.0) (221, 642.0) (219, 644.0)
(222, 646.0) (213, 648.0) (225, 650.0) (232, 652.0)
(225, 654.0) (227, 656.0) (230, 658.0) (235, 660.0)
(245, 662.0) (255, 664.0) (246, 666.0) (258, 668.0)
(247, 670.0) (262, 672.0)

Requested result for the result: 1.66 ch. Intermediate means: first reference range 274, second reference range 248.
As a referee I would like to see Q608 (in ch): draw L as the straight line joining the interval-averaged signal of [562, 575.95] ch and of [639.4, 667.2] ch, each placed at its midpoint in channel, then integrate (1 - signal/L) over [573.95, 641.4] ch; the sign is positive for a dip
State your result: -5.0 ch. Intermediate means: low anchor 215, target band 238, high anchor 230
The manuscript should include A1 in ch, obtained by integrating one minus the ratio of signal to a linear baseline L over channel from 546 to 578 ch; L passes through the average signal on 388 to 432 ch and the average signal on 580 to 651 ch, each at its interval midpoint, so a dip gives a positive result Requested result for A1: 1.8 ch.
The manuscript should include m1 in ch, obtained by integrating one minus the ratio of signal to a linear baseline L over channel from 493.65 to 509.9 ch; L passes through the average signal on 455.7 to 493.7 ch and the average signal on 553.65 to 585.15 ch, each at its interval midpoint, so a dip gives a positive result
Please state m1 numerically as -3.7 ch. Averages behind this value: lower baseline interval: 277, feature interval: 322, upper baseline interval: 225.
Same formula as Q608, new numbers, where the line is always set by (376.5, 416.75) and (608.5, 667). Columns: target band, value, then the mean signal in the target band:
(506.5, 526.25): -2.7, 272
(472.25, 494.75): -2.8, 272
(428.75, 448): -4.1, 299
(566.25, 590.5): 0.9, 225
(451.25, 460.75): -1.7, 289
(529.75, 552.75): -0.7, 244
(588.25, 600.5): -1.5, 261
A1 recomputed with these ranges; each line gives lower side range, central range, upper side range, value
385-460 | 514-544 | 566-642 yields 0.8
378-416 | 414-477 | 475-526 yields -4.6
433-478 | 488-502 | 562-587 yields -2.2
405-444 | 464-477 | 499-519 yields 0.5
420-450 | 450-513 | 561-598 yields -4.6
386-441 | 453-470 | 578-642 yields -2.0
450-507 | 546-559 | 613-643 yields 0.6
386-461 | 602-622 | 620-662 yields -0.9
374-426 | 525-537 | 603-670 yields 0.5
